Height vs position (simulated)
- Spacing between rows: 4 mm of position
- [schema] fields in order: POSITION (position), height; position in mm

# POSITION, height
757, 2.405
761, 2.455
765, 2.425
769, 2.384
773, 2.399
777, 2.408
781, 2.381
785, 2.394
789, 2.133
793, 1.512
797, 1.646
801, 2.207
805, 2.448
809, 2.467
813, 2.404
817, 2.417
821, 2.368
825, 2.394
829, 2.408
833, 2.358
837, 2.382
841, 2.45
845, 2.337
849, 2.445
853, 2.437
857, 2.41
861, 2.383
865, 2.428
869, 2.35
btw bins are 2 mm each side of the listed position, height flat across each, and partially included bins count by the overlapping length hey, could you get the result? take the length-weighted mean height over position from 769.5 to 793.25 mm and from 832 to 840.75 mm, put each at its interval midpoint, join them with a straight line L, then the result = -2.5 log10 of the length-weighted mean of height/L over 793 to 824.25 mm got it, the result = 0.04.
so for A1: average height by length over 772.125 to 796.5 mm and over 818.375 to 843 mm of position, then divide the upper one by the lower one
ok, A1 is 1.11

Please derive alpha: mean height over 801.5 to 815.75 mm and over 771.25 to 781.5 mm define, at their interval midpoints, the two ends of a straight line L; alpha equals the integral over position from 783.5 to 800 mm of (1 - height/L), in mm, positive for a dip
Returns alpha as 3.3 mm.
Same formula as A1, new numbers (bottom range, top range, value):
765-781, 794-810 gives 0.89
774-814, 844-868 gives 1.09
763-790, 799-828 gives 1.01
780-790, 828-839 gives 1.03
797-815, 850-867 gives 1.05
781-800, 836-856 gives 1.22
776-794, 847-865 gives 1.11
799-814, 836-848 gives 1.01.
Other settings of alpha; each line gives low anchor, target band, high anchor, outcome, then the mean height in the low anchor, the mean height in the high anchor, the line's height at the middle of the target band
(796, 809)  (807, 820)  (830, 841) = -1.0 mm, 2.19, 2.39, 2.26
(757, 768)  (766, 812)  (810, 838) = 3.6 mm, 2.43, 2.39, 2.41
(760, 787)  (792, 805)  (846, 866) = 2.7 mm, 2.4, 2.42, 2.41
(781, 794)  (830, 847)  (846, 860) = -0.2 mm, 2.11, 2.42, 2.35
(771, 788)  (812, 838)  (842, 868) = 0.1 mm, 2.38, 2.41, 2.4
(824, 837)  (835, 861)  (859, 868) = -0.2 mm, 2.39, 2.4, 2.39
